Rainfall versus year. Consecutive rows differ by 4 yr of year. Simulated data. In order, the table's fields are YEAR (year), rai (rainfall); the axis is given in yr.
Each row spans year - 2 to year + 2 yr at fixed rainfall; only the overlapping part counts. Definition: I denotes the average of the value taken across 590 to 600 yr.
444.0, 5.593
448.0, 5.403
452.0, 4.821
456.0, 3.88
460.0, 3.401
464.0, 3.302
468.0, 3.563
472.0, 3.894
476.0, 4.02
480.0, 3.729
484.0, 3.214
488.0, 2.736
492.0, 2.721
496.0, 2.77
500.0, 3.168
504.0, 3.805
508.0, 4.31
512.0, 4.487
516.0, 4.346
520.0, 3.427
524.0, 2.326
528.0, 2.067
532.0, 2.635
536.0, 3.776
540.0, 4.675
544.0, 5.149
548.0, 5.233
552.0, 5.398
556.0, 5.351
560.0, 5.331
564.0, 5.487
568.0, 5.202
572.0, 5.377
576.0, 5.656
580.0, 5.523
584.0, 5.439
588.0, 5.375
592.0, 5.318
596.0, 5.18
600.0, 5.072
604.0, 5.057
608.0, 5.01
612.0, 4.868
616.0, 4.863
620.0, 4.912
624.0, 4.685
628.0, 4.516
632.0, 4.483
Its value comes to 5.21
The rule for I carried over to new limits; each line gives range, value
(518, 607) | 4.73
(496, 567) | 4.15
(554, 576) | 5.38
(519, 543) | 3.22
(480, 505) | 3.09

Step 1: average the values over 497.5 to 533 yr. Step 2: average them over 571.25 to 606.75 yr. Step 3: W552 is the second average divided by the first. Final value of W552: 1.56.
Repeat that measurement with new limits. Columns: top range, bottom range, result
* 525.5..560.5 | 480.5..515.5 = 1.25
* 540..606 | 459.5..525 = 1.51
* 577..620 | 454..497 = 1.52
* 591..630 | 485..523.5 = 1.42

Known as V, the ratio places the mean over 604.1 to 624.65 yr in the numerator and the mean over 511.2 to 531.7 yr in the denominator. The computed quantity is 1.5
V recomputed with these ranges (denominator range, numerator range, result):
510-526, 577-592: 1.49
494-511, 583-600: 1.48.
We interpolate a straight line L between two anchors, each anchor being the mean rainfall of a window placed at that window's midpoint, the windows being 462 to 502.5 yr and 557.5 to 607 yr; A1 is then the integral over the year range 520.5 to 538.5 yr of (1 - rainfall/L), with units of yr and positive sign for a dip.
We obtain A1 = 6.2 yr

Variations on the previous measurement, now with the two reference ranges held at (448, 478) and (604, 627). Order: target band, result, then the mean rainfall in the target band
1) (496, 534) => 7.92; 3.36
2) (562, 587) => -4.46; 5.44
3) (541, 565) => -4.28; 5.29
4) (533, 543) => 0.55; 4.16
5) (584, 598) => -1.76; 5.31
